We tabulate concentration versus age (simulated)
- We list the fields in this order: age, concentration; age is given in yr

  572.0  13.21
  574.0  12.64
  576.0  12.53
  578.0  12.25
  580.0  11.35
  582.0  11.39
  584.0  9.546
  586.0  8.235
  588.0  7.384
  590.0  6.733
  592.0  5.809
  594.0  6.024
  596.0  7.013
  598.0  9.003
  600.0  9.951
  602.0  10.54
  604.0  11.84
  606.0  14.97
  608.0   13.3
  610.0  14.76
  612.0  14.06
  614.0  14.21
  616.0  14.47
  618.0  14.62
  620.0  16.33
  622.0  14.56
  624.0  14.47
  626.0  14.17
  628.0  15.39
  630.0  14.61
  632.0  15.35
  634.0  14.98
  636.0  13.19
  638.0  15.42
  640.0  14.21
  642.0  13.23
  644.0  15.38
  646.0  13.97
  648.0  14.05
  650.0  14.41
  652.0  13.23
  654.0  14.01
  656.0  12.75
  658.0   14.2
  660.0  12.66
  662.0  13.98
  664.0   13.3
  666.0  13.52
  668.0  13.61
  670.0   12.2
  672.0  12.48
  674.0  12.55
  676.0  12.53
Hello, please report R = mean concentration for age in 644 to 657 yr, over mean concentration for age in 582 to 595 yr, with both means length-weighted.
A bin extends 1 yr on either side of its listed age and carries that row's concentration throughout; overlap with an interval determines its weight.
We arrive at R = 1.82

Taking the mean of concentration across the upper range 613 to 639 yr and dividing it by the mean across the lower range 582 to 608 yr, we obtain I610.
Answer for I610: 1.6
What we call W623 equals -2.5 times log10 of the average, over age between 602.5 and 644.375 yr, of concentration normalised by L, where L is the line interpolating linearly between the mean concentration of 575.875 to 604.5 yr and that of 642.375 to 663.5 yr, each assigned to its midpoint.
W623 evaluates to -0.24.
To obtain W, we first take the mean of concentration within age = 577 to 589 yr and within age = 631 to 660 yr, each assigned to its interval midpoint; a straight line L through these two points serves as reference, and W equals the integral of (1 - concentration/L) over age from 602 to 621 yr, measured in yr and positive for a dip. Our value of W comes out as -3.48 yr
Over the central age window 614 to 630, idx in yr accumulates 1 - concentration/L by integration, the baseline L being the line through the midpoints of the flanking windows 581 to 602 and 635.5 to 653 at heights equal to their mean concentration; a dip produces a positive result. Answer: -4.4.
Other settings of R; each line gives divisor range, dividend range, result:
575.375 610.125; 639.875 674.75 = 1.35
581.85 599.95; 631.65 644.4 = 1.84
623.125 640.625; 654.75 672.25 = 0.90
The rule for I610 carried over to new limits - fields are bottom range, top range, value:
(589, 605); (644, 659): 1.66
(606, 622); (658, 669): 0.93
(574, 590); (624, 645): 1.42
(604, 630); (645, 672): 0.93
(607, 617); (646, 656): 0.98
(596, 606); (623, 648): 1.39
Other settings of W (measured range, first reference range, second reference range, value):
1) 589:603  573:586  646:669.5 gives 4.71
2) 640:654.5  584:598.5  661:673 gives -3.02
